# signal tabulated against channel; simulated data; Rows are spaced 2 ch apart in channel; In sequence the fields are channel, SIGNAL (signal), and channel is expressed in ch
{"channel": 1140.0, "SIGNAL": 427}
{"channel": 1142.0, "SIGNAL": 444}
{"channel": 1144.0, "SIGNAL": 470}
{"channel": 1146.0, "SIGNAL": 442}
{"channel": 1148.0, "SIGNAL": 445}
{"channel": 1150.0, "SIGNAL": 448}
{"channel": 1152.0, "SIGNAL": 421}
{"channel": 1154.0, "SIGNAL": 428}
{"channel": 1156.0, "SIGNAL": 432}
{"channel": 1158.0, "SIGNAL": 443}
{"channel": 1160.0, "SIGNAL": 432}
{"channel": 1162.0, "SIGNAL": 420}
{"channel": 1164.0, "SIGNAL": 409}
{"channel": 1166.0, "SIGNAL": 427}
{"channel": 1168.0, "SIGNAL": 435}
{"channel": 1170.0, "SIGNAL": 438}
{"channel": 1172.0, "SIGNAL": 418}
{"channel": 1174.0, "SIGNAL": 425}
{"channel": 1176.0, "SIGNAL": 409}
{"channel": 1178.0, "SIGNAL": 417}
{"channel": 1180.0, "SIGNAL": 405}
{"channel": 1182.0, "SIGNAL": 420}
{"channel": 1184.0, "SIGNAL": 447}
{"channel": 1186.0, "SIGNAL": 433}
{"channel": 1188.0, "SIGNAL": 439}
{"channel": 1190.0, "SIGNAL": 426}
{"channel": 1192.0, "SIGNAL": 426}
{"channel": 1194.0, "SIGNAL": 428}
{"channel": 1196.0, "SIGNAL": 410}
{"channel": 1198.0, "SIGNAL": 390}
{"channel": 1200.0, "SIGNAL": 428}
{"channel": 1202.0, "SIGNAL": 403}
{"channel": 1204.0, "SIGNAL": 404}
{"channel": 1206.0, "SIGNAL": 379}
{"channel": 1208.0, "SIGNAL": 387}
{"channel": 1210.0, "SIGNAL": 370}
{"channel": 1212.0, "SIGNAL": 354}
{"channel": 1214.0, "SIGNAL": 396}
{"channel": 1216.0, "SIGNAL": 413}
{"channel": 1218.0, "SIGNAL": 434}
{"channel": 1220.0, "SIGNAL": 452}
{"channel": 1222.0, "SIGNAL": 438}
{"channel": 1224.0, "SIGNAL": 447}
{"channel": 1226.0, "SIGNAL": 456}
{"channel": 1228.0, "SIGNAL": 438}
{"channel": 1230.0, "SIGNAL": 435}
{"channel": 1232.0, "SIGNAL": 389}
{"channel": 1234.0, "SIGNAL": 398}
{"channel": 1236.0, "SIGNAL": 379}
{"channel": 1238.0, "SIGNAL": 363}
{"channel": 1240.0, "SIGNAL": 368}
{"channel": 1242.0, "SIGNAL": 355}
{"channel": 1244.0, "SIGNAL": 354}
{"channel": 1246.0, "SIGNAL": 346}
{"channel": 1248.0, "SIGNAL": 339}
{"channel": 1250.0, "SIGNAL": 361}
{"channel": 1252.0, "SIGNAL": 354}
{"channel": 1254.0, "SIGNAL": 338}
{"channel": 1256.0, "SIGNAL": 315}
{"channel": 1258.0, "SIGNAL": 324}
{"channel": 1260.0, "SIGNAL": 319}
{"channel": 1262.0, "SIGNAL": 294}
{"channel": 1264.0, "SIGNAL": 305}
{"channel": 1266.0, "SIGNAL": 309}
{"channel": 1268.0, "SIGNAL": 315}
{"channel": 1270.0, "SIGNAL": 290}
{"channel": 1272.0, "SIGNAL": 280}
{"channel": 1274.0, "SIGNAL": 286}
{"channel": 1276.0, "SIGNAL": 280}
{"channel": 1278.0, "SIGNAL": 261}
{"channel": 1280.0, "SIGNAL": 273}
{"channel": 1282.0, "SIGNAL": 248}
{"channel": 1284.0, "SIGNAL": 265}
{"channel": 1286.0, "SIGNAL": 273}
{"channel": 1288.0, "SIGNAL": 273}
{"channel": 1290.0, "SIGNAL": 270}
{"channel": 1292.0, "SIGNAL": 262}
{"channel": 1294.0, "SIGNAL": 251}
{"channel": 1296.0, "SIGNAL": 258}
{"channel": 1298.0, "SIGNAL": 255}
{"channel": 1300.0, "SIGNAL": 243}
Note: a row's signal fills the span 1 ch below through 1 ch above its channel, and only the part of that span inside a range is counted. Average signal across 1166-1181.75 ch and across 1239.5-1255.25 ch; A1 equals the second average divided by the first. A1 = 0.83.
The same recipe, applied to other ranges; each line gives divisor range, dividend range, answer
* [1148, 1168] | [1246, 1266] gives 0.76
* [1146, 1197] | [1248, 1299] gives 0.68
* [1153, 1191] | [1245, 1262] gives 0.78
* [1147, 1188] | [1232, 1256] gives 0.84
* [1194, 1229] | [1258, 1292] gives 0.69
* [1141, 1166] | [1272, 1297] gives 0.61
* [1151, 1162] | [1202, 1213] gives 0.89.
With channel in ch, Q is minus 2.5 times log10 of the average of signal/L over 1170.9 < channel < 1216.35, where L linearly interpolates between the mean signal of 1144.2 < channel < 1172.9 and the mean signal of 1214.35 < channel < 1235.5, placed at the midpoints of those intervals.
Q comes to 0.052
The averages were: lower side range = 432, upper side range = 428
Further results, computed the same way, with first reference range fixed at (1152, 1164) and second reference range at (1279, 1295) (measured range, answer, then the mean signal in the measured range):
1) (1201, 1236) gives -0.17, 410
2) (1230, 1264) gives -0.11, 351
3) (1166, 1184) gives -0.04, 423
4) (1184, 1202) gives -0.10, 423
